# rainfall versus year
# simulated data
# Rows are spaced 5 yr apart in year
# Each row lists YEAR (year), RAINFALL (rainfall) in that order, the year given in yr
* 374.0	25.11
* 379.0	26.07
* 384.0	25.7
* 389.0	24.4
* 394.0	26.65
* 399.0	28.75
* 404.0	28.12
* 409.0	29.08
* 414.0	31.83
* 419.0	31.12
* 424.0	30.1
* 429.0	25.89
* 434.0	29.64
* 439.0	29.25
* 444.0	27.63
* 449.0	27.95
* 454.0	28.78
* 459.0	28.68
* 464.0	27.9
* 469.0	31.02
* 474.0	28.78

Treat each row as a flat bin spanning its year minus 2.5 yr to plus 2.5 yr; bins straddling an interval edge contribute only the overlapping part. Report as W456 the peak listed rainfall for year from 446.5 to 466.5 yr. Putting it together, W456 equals 28.78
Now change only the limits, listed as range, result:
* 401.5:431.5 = 31.83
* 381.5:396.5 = 26.65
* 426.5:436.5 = 29.64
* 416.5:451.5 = 31.12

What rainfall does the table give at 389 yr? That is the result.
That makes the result 24.4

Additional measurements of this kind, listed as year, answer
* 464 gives 27.9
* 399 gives 28.75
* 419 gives 31.12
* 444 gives 27.63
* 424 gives 30.1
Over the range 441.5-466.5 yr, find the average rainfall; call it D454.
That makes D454 28.2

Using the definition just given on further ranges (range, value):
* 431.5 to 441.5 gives 29.4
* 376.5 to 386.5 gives 25.9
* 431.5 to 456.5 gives 28.6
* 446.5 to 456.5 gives 28.4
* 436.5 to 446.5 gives 28.4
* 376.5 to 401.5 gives 26.3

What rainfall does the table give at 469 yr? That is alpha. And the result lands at 31.02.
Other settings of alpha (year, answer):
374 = 25.11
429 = 25.89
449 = 27.95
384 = 25.7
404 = 28.12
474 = 28.78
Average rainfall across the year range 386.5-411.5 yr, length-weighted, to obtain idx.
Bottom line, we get 27.4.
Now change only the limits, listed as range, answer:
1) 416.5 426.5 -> 30.6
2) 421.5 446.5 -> 28.5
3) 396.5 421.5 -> 29.8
